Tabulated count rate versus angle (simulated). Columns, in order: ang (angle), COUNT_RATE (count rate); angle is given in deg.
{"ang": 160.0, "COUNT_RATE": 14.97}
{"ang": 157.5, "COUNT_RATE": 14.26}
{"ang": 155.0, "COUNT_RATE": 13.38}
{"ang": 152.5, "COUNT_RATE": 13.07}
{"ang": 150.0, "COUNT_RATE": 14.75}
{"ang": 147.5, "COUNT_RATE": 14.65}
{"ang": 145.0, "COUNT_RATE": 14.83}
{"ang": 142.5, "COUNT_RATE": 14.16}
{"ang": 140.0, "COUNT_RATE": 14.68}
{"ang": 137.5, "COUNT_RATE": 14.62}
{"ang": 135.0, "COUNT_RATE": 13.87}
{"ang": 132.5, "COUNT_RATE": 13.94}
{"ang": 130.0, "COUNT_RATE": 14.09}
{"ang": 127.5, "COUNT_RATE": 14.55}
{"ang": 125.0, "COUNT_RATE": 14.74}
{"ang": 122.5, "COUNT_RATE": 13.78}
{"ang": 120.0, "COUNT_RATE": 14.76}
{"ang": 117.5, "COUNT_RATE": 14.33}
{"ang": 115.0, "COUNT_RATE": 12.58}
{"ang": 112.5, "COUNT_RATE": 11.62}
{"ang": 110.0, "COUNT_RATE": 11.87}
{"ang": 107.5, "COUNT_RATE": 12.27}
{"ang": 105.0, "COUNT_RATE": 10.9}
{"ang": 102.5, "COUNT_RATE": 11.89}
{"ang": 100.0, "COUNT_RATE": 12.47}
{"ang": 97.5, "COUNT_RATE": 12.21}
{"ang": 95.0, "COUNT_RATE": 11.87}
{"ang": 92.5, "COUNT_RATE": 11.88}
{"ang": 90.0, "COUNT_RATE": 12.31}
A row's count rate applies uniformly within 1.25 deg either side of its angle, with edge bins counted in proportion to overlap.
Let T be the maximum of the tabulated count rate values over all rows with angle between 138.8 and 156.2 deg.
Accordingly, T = 14.83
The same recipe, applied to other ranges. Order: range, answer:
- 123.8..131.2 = 14.74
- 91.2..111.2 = 12.47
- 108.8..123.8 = 14.76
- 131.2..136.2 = 13.94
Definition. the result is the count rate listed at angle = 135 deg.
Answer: 13.87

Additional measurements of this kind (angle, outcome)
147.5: 14.65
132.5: 13.94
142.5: 14.16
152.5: 13.07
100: 12.47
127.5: 14.55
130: 14.09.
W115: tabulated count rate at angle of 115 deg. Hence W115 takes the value 12.58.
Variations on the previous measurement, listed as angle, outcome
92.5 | 11.88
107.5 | 12.27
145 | 14.83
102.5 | 11.89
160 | 14.97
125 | 14.74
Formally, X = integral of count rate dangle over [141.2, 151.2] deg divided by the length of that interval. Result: 14.6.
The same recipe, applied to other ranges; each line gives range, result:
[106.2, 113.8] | 11.9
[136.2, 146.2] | 14.6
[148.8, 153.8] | 13.9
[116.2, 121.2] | 14.5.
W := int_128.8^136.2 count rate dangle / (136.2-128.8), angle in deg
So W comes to 14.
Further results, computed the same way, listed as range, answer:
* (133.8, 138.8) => 14.3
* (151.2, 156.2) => 13.2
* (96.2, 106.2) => 11.9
